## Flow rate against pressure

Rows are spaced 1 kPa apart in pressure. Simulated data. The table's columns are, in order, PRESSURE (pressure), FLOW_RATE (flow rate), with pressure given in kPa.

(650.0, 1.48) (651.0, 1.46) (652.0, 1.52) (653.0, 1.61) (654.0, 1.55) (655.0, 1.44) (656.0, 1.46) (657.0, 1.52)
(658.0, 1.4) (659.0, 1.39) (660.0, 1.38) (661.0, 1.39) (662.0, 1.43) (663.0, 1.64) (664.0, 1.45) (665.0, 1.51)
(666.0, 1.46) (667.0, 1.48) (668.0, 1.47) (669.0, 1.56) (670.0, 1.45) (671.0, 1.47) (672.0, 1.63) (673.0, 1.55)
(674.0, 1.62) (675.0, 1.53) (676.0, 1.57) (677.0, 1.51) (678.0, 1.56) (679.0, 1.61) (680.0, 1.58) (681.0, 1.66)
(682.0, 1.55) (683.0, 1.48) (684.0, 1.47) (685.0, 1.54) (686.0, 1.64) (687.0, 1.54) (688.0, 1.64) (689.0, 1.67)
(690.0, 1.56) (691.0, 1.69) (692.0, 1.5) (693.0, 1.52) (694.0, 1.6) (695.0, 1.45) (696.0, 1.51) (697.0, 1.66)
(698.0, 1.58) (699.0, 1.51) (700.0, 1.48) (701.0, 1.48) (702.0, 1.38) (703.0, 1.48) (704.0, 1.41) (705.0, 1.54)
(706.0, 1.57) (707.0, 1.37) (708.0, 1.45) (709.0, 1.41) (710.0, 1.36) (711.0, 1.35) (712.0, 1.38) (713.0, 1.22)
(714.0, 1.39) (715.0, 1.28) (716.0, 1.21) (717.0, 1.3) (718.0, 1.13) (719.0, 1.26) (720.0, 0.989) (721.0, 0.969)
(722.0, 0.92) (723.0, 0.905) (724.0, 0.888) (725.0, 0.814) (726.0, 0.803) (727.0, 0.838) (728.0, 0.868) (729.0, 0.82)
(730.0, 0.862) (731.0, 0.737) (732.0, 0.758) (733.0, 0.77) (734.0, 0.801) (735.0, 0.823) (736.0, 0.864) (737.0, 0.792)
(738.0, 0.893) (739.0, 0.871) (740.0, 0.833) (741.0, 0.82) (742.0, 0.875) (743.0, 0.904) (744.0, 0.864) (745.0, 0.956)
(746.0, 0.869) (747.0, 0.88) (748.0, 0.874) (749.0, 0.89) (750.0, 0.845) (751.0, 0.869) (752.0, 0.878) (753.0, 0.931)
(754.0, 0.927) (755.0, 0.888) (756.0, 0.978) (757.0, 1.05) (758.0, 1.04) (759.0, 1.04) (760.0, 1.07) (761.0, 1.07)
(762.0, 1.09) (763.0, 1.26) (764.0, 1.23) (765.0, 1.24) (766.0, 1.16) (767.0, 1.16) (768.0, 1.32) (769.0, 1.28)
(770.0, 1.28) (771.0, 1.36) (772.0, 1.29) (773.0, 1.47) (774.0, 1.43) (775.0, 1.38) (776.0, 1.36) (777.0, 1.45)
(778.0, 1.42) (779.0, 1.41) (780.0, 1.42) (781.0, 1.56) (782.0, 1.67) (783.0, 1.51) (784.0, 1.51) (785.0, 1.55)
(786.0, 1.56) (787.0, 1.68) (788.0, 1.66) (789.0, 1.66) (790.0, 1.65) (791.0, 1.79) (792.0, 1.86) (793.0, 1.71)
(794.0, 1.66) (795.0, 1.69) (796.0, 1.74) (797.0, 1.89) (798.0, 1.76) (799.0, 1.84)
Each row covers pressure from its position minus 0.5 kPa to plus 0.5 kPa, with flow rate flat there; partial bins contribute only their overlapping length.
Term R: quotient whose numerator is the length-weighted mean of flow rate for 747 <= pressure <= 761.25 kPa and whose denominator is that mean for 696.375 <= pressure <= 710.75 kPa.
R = 0.6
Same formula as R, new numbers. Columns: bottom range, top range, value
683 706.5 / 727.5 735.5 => 0.52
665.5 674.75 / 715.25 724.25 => 0.71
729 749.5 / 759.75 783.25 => 1.57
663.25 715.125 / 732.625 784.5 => 0.73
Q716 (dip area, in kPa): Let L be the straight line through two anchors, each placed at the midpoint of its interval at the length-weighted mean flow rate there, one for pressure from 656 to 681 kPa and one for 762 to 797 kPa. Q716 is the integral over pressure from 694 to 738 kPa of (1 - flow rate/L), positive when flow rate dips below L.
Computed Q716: 9.54 kPa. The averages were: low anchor 1.51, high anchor 1.48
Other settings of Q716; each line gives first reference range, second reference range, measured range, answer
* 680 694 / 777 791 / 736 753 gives 7.6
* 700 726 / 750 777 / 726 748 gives 6.6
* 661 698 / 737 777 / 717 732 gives 4.1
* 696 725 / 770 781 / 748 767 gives 4.9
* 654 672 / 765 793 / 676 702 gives -1.5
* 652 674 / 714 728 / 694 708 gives -3.6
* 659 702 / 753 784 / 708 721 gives 1.5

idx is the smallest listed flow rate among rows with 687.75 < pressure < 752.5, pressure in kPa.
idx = 0.737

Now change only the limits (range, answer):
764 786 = 1.16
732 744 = 0.758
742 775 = 0.845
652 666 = 1.38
